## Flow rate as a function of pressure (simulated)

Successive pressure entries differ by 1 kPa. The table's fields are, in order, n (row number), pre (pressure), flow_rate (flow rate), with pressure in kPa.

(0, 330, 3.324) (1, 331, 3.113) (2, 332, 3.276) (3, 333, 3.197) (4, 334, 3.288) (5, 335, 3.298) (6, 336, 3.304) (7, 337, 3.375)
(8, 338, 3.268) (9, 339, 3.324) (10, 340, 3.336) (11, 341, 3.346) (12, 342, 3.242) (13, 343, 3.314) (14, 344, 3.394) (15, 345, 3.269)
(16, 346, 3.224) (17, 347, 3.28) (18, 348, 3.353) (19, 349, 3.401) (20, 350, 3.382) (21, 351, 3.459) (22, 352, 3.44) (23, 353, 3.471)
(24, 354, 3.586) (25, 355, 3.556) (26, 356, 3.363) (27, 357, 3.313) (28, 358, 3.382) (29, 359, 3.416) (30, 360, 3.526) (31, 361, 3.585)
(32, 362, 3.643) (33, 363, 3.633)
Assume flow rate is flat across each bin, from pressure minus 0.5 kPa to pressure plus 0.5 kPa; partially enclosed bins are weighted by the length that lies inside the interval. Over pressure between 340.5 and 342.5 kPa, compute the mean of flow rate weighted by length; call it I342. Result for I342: 3.29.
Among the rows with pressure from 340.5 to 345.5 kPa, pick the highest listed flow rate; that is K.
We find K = 3.394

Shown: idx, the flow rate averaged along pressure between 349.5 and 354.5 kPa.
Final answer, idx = 3.47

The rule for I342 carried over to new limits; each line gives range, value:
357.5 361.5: 3.48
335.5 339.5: 3.32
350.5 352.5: 3.45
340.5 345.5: 3.31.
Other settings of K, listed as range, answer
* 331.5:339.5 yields 3.375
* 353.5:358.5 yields 3.586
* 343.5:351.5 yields 3.459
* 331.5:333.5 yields 3.276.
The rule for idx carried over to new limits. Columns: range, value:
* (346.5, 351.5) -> 3.38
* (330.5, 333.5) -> 3.2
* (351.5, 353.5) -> 3.46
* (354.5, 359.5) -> 3.41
